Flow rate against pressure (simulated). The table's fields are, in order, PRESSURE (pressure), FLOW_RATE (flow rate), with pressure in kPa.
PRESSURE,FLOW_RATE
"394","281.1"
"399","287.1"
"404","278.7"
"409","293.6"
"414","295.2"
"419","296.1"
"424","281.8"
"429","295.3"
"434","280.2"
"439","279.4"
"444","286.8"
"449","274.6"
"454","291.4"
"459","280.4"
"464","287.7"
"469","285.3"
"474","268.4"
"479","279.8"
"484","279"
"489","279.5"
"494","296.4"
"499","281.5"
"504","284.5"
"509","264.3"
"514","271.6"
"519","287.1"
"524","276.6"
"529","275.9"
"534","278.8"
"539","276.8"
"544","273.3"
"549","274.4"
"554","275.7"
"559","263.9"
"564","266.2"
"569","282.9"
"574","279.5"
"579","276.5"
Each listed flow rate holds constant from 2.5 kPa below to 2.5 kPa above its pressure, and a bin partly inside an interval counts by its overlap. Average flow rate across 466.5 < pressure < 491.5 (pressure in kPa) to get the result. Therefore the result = 278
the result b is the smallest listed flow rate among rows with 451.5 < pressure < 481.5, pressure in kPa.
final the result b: 268.4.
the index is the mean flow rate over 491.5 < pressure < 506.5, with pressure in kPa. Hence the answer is 287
